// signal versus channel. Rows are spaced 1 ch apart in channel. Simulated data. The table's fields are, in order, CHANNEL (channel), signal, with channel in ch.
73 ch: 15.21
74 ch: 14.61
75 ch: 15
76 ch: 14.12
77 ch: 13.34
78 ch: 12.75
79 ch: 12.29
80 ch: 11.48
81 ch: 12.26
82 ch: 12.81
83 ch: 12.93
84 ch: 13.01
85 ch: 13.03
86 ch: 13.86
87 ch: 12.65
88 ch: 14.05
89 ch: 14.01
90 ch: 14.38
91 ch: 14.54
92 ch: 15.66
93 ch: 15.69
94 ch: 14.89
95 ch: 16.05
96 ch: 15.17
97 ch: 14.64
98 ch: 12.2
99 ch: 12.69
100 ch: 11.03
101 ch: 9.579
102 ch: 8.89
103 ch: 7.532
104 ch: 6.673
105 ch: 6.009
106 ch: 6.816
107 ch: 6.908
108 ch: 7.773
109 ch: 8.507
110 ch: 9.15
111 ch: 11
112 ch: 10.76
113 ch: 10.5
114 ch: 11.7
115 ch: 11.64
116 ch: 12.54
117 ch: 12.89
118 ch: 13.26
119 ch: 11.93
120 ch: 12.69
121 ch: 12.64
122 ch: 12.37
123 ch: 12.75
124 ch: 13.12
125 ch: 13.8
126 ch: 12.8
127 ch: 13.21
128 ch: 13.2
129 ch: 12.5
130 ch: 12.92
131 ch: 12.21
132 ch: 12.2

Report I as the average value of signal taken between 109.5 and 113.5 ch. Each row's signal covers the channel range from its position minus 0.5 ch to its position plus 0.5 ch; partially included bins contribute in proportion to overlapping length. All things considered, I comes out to 10.4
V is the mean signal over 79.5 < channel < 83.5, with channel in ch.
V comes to 12.4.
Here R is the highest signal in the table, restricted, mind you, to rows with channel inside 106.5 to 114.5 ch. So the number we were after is 11.7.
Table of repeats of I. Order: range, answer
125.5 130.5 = 12.9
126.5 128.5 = 13.2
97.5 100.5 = 12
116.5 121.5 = 12.7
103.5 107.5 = 6.6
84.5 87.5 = 13.2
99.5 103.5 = 9.26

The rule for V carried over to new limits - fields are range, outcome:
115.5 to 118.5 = 12.9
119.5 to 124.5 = 12.7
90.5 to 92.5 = 15.1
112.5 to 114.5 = 11.1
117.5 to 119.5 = 12.6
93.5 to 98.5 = 14.6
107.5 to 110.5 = 8.48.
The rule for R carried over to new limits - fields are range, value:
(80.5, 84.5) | 13.01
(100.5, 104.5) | 9.579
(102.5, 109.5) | 8.507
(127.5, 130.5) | 13.2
